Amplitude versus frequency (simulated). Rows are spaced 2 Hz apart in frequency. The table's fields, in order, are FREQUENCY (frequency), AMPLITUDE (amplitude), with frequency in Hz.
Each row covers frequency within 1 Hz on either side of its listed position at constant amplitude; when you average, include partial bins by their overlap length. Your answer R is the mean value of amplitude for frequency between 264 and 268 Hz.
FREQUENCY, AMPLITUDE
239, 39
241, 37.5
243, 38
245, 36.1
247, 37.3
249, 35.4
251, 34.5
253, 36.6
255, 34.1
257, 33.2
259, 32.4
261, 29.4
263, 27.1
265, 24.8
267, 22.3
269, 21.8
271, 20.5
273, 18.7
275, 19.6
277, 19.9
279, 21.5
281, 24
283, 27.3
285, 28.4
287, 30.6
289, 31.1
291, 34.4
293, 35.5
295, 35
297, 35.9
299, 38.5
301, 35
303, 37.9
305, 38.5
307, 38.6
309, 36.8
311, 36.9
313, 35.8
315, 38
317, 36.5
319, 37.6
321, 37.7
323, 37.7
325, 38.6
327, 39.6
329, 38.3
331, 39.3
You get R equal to 23.6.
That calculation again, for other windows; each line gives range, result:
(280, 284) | 25.6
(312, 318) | 36.8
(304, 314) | 37.3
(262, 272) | 23.3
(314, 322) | 37.5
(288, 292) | 32.8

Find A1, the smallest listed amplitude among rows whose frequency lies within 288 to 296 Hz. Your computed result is 31.1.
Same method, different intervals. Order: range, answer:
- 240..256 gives 34.1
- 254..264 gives 27.1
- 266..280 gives 18.7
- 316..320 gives 36.5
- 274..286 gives 19.6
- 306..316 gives 35.8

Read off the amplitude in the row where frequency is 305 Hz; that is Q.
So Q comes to 38.5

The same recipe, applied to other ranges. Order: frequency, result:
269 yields 21.8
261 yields 29.4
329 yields 38.3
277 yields 19.9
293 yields 35.5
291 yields 34.4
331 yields 39.3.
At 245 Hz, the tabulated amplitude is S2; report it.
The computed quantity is 36.1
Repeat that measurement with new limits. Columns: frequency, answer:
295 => 35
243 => 38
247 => 37.3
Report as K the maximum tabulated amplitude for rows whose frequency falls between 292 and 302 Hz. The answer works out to 38.5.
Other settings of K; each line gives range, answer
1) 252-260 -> 36.6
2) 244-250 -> 37.3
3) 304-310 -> 38.6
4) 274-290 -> 31.1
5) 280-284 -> 27.3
